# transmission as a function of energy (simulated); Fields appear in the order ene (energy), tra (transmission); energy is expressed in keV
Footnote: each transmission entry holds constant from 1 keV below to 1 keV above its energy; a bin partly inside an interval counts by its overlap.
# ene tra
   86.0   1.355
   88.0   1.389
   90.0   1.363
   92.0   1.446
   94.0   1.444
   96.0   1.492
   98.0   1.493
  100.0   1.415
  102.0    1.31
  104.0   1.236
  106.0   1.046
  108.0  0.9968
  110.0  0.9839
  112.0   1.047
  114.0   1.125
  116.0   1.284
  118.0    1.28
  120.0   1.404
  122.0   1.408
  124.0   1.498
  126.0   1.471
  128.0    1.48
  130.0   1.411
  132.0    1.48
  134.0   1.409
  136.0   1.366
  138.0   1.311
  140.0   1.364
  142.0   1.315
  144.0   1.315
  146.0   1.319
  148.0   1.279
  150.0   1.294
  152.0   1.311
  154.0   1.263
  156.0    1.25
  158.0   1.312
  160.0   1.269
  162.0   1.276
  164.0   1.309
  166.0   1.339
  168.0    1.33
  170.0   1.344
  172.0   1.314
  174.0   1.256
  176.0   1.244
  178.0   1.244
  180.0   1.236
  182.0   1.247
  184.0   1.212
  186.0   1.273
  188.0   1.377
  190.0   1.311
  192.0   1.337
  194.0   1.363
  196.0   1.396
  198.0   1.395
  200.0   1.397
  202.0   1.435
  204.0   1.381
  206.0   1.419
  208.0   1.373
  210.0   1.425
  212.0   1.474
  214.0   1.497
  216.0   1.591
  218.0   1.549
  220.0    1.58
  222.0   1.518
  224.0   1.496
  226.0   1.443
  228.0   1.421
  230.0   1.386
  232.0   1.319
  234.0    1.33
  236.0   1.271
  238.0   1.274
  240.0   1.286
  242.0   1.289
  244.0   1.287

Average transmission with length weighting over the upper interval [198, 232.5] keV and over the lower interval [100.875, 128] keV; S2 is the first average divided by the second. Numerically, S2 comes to 1.17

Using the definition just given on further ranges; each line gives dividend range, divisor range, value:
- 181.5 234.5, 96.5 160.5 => 1.08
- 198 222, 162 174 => 1.11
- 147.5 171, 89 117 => 1.03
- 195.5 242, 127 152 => 1.04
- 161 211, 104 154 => 1.02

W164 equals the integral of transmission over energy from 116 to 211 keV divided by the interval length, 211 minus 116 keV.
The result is 1.34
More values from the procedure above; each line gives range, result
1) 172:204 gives 1.32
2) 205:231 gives 1.47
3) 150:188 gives 1.28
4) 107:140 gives 1.31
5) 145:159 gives 1.29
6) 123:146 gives 1.4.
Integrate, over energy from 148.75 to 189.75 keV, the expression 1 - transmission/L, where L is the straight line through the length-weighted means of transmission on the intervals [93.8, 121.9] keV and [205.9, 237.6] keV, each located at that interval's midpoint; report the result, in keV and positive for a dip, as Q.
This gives 2.08 keV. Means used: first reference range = 1.25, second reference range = 1.44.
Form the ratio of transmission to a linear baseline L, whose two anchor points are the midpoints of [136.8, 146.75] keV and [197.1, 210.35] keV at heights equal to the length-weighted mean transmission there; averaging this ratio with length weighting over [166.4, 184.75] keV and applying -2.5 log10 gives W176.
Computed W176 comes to 0.08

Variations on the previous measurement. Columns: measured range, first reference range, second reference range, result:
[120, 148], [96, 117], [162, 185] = -0.13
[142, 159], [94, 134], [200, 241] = 0.05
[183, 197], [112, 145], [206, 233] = 0.08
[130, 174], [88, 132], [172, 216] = 0.01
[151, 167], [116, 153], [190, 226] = 0.08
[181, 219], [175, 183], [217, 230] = -0.02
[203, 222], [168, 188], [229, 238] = -0.14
